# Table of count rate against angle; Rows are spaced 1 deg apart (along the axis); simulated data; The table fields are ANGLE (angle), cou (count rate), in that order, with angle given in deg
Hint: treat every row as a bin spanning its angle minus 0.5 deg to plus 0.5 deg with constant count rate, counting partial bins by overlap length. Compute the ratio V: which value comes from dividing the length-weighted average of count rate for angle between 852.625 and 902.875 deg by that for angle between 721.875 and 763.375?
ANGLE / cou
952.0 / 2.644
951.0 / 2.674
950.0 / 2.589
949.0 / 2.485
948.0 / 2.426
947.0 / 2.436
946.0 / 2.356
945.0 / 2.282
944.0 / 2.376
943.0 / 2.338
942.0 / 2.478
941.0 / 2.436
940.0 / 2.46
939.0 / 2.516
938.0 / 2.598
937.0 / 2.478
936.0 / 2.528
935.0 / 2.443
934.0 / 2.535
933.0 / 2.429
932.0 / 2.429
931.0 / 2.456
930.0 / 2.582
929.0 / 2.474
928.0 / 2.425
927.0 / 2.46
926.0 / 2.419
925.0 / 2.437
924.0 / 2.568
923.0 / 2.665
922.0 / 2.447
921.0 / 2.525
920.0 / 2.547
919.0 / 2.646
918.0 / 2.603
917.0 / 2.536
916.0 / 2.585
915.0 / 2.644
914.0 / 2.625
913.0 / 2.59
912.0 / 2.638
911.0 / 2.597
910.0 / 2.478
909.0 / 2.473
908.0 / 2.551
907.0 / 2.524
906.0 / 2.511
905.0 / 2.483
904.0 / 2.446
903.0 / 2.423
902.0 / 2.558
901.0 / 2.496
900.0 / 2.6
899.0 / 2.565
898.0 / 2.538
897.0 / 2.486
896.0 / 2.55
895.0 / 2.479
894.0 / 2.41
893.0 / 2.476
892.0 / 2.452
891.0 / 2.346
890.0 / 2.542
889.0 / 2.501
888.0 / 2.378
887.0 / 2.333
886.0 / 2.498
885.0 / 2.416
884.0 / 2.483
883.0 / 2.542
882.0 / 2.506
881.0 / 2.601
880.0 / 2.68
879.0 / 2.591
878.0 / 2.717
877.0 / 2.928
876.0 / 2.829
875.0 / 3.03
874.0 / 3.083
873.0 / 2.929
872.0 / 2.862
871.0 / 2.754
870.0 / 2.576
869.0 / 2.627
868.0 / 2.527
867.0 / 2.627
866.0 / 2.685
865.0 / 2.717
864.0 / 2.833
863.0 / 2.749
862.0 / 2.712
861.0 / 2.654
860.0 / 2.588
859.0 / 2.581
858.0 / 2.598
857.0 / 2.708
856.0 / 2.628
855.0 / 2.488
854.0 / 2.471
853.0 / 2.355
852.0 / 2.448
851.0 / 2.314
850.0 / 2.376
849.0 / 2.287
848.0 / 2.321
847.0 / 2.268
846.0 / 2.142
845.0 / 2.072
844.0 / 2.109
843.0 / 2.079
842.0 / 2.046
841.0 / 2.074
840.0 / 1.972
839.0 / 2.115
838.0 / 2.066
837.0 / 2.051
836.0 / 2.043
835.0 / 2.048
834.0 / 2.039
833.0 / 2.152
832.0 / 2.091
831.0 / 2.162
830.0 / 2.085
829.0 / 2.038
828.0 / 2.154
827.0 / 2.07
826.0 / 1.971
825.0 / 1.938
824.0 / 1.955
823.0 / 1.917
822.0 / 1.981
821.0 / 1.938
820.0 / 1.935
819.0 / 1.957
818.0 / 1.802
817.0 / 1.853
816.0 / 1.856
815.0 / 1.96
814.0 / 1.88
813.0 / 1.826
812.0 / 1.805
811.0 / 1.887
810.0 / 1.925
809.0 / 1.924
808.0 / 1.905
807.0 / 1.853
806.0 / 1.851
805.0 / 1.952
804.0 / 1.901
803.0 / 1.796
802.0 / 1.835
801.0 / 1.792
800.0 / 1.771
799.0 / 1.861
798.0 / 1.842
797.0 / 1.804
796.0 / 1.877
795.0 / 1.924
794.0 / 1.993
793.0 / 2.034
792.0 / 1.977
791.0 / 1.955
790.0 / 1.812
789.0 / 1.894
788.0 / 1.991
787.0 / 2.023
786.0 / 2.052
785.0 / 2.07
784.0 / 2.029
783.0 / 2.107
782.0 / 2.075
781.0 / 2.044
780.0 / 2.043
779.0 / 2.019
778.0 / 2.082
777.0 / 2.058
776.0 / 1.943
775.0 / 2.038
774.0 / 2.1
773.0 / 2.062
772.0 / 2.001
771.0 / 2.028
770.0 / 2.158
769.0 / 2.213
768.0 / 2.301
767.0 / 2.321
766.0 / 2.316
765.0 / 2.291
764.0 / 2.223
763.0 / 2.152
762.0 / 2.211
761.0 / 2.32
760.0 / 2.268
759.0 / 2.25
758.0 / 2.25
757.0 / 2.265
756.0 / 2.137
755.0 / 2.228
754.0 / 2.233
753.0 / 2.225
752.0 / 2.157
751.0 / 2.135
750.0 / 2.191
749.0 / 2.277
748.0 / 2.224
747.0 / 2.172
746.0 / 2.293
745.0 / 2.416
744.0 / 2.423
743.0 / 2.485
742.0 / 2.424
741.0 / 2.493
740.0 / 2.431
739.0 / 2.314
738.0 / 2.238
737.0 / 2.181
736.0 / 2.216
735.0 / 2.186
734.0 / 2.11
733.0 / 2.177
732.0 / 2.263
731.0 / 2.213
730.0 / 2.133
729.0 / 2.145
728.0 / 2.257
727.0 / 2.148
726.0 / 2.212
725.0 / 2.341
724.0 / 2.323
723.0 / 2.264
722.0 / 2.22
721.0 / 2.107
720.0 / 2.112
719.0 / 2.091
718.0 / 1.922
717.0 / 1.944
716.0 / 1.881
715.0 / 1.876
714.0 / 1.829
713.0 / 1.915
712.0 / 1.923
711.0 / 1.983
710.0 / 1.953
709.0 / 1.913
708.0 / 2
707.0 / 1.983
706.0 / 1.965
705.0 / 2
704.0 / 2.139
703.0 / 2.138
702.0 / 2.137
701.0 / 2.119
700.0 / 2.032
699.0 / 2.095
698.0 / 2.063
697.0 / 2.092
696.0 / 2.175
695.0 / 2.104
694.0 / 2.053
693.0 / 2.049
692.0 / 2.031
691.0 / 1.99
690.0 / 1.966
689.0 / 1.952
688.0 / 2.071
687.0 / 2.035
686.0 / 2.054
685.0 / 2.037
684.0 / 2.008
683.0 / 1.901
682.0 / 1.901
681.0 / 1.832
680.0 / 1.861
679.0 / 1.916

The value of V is 1.2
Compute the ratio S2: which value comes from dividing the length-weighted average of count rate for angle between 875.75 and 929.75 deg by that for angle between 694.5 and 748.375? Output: 1.18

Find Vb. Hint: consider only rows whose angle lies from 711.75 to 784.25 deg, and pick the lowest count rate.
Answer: 1.829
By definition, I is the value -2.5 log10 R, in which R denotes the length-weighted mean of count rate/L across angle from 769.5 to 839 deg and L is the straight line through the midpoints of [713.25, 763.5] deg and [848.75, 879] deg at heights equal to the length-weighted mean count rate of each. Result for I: 0.23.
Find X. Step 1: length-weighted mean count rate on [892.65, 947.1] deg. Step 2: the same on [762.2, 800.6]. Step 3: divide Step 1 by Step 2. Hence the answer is 1.2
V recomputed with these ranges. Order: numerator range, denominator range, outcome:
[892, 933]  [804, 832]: 1.30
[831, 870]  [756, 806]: 1.15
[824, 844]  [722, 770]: 0.91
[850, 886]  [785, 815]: 1.39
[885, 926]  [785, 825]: 1.32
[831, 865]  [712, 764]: 1.06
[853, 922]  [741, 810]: 1.24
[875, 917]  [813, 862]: 1.18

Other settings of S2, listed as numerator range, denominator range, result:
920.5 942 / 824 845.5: 1.21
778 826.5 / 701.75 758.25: 0.89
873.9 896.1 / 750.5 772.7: 1.16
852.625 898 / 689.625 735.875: 1.26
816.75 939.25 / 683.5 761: 1.13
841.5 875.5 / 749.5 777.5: 1.16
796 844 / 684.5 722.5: 0.96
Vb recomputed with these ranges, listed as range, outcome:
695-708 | 1.965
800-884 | 1.771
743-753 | 2.135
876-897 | 2.333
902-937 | 2.419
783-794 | 1.812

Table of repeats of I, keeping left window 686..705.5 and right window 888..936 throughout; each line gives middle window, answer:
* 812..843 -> 0.17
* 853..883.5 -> -0.11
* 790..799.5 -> 0.19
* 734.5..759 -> -0.05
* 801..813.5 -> 0.22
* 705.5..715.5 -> 0.09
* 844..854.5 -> 0.04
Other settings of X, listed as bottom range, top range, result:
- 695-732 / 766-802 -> 0.97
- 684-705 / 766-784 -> 1.02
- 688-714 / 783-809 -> 0.94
